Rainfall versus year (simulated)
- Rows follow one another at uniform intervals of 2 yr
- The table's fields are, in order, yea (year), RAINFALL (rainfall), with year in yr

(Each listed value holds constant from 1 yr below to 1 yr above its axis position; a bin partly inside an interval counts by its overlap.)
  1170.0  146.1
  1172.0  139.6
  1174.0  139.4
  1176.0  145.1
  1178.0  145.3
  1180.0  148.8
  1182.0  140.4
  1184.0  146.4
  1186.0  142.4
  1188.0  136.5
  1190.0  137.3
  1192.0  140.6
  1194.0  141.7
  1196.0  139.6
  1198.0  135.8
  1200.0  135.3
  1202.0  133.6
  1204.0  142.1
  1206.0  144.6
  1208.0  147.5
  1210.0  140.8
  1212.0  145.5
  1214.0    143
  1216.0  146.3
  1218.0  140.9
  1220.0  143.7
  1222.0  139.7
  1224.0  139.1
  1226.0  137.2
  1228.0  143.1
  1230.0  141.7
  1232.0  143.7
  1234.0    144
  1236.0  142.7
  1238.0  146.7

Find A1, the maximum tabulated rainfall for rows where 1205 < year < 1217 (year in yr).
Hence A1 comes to 147.5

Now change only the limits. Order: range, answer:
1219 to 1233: 143.7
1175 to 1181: 148.8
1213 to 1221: 146.3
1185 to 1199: 142.4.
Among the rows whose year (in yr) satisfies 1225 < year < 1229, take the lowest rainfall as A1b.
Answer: 137.2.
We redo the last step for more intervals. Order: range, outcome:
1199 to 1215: 133.6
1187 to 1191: 136.5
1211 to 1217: 143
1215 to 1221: 140.9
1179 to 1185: 140.4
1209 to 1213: 140.8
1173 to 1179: 139.4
